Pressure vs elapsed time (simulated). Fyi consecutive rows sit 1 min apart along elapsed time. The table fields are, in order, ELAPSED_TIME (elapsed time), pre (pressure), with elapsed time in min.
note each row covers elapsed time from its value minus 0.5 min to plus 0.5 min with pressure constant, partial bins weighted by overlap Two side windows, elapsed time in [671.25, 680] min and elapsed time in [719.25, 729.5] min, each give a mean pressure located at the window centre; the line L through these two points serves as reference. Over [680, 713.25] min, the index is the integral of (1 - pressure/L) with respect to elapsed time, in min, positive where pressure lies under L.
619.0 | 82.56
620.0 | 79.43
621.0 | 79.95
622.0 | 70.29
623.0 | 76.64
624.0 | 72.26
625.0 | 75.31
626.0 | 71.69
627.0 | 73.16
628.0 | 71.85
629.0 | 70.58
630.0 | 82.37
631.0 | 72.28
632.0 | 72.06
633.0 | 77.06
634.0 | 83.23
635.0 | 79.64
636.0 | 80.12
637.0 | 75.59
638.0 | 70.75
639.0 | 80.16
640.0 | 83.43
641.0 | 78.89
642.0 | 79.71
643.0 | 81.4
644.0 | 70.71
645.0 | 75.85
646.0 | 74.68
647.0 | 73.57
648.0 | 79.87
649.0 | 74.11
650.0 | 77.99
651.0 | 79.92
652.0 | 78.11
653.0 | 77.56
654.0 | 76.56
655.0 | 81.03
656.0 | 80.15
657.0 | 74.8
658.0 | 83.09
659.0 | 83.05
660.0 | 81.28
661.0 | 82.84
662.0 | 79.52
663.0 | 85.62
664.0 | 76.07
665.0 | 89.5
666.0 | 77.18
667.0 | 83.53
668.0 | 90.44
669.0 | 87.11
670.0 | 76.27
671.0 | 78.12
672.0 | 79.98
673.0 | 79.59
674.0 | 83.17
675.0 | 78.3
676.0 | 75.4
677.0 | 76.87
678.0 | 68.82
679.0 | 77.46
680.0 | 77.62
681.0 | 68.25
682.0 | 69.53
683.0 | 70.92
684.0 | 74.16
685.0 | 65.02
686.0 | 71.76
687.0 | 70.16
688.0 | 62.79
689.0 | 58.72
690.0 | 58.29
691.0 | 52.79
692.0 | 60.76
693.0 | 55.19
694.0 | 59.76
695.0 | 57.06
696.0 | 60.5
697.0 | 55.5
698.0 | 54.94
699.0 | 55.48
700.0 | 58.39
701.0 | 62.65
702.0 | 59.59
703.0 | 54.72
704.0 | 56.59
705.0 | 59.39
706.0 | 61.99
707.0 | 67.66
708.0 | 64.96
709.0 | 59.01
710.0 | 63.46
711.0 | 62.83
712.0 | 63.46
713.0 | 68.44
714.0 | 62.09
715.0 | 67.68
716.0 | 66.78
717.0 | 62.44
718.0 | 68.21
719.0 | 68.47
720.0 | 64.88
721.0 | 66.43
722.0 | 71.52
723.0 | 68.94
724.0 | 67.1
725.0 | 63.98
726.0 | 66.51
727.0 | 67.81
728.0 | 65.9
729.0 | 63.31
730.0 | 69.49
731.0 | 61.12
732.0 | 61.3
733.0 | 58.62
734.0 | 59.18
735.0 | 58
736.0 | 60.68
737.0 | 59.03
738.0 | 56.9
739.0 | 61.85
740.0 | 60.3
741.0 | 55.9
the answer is 4.88 min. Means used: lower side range 77.5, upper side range 66.7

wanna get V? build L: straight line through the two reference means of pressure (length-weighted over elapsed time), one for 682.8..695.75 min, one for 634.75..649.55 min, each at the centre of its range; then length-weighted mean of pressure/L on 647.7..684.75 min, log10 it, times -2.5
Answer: -0.131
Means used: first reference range 77.2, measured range 78.7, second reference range 62.6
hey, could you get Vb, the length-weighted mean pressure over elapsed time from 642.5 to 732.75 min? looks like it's 70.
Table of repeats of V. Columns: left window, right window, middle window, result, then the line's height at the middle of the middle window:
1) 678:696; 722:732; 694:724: 0.05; 65.7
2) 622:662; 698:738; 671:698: 0.02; 69.3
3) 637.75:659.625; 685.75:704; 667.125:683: -0.16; 67.3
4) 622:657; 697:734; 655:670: -0.14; 72.6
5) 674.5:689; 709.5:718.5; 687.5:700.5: 0.19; 69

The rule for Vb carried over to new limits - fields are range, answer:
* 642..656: 77.2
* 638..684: 78.5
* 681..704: 61.4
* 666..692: 73.2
